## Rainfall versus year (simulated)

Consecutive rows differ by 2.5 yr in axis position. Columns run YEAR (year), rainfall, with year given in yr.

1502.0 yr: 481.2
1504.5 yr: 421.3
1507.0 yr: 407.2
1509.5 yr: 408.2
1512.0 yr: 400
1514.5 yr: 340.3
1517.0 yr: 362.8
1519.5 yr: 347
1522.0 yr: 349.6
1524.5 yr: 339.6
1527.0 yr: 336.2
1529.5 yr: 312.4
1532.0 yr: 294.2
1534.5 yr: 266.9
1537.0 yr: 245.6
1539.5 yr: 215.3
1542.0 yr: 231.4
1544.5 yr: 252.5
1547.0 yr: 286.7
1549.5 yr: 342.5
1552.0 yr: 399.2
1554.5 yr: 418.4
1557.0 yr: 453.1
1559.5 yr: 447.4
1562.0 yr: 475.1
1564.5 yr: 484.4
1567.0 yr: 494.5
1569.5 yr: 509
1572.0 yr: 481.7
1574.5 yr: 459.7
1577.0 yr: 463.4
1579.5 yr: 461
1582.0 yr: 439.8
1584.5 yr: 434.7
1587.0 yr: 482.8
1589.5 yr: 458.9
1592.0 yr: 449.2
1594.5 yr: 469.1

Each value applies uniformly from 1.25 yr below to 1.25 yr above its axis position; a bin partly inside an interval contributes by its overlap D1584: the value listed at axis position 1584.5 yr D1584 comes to 434.7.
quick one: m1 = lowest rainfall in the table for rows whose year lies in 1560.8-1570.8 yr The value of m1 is 475.1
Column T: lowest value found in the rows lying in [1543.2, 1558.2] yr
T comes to 252.5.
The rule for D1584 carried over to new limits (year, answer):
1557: 453.1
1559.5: 447.4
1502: 481.2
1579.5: 461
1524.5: 339.6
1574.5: 459.7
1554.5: 418.4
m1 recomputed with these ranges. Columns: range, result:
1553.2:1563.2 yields 418.4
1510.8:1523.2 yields 340.3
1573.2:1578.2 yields 459.7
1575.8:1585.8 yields 434.7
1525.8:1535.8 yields 266.9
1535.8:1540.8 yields 215.3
